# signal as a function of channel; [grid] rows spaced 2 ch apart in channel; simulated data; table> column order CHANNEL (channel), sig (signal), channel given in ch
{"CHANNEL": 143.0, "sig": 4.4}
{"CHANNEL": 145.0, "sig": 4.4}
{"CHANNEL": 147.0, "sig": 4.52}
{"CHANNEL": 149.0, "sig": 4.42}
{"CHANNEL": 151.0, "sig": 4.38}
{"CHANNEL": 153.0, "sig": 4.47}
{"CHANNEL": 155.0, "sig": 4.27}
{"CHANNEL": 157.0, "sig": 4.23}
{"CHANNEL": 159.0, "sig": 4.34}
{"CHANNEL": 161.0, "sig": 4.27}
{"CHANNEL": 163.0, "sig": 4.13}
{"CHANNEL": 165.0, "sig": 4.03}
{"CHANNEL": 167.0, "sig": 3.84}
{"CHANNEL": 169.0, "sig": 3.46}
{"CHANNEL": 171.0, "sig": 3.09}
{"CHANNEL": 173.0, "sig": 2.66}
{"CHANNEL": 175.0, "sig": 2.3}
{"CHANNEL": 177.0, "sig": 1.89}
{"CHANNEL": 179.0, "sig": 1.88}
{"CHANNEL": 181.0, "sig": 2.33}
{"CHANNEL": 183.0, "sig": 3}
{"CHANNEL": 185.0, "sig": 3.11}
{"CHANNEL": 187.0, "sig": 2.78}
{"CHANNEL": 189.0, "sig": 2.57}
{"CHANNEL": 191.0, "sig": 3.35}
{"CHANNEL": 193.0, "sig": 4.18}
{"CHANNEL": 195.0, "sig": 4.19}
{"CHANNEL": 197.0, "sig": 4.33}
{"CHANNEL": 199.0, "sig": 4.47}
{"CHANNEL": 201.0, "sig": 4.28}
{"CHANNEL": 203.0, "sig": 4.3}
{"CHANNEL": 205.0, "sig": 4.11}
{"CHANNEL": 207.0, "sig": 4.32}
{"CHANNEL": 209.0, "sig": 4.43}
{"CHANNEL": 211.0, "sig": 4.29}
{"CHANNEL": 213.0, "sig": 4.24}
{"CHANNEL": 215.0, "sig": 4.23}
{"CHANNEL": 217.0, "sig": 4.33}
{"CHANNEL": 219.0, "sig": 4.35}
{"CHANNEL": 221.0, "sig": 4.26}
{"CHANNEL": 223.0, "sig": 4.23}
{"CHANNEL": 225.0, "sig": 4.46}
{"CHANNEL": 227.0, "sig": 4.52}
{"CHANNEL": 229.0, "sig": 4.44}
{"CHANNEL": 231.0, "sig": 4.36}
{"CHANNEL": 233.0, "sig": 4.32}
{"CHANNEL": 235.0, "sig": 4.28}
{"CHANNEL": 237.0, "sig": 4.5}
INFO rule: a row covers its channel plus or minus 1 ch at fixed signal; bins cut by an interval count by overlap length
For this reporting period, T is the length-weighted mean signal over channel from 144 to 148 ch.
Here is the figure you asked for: 4.46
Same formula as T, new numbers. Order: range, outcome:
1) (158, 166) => 4.19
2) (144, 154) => 4.44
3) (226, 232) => 4.44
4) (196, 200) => 4.4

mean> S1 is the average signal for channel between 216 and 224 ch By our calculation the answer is 4.29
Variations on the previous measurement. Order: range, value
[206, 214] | 4.32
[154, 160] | 4.28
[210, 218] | 4.27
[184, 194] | 3.2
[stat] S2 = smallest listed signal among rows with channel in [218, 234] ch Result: 4.23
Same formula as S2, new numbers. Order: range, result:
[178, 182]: 1.88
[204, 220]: 4.11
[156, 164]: 4.13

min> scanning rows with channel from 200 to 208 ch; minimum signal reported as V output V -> 4.11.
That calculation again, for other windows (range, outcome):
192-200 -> 4.18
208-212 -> 4.29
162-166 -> 4.03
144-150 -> 4.4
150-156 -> 4.27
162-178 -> 1.89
